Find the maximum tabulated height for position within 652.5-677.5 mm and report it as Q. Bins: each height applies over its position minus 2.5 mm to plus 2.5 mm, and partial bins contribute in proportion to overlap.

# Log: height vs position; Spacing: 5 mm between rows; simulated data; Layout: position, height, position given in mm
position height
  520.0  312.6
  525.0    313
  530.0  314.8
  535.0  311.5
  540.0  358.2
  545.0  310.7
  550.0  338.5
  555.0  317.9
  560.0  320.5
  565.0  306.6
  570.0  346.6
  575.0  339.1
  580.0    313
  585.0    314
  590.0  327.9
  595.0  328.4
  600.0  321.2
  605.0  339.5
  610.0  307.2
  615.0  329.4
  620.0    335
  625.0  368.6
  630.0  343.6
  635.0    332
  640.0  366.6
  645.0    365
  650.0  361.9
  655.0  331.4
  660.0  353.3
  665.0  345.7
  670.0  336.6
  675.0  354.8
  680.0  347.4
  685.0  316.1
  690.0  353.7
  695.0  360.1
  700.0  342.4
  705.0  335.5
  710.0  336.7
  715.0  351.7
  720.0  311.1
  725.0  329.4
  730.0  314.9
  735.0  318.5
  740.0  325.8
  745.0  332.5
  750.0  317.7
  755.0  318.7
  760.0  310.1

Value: 354.8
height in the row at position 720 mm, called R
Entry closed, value 311.1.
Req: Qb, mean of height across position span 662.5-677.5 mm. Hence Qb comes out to 346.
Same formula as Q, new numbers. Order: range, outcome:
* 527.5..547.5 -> 358.2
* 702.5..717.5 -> 351.7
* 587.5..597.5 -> 328.4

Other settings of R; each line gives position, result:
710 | 336.7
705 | 335.5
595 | 328.4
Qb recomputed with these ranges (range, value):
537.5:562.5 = 329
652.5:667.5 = 343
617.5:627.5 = 352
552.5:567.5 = 315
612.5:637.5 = 342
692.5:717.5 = 345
